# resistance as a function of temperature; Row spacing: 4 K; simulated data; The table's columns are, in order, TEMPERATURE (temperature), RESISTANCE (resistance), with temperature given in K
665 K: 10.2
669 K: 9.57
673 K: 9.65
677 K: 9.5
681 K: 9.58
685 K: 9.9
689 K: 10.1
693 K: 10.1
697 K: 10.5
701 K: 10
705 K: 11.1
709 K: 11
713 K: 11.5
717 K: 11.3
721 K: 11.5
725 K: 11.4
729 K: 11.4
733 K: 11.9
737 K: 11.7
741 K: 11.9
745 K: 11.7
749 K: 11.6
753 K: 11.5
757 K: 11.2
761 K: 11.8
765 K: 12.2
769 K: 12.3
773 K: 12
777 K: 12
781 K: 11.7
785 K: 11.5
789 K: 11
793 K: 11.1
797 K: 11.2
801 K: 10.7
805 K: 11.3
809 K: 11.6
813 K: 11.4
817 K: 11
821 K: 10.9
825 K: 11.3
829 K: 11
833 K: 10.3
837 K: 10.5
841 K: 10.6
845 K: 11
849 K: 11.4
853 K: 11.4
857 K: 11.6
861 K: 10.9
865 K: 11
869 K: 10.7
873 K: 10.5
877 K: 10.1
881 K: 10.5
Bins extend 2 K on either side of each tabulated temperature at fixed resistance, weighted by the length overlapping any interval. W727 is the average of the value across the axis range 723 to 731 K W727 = 11.4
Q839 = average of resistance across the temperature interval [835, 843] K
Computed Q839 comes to 10.6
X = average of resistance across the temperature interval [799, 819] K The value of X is 11.2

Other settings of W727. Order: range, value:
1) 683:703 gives 10.1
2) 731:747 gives 11.8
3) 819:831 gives 11.1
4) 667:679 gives 9.57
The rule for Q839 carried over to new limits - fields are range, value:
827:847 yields 10.7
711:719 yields 11.4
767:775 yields 12.2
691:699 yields 10.3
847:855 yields 11.4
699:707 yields 10.6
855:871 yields 11.1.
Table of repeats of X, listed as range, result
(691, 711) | 10.5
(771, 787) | 11.8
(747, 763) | 11.5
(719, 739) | 11.6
